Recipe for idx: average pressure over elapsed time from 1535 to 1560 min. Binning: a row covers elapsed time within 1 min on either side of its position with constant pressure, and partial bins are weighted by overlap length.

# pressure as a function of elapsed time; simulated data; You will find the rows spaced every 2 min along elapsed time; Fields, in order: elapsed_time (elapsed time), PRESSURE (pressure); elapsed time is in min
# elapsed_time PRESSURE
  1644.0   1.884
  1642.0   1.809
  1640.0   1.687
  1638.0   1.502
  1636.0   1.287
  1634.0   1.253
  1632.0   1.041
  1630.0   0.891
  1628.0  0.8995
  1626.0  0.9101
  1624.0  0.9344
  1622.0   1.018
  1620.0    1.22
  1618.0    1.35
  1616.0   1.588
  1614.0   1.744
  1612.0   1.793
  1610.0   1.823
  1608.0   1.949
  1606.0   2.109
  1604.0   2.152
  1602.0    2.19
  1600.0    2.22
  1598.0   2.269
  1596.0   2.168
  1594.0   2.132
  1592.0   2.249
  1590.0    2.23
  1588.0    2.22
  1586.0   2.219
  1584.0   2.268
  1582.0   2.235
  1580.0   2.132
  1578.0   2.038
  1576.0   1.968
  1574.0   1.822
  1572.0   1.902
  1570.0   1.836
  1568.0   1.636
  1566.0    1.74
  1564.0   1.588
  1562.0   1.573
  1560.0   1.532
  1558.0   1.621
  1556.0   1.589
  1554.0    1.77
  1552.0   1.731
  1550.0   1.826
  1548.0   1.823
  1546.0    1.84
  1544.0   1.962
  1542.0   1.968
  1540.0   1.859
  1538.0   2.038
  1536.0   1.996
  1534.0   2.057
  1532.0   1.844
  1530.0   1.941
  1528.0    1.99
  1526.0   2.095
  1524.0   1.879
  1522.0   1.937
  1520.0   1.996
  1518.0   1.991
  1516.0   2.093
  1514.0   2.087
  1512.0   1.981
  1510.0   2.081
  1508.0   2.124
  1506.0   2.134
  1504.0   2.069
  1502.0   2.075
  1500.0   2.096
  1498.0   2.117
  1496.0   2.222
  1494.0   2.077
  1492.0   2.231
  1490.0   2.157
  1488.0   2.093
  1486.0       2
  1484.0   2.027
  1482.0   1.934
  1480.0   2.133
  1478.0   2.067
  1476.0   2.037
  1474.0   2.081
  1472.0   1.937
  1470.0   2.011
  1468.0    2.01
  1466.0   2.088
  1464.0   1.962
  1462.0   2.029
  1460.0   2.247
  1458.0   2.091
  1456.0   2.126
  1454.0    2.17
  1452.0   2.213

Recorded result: 1.82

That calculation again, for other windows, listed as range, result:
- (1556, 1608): 1.99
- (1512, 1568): 1.86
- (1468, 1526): 2.06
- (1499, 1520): 2.07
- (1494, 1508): 2.12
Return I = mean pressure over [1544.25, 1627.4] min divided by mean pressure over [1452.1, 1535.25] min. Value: 0.89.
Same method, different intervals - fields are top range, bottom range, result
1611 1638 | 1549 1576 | 0.72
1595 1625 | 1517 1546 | 0.90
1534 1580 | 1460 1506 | 0.88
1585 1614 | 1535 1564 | 1.18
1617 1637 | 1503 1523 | 0.53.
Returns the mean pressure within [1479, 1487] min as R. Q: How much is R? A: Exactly 2.02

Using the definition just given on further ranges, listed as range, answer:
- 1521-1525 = 1.91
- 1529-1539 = 1.98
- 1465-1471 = 2.04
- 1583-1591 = 2.23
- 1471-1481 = 2.05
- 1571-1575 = 1.86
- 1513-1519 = 2.06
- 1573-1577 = 1.9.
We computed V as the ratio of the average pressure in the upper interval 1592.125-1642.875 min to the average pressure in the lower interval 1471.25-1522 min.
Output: 0.78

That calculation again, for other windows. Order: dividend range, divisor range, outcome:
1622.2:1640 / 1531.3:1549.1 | 0.58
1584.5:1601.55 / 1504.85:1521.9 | 1.08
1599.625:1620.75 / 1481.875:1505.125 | 0.87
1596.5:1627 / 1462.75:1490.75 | 0.83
